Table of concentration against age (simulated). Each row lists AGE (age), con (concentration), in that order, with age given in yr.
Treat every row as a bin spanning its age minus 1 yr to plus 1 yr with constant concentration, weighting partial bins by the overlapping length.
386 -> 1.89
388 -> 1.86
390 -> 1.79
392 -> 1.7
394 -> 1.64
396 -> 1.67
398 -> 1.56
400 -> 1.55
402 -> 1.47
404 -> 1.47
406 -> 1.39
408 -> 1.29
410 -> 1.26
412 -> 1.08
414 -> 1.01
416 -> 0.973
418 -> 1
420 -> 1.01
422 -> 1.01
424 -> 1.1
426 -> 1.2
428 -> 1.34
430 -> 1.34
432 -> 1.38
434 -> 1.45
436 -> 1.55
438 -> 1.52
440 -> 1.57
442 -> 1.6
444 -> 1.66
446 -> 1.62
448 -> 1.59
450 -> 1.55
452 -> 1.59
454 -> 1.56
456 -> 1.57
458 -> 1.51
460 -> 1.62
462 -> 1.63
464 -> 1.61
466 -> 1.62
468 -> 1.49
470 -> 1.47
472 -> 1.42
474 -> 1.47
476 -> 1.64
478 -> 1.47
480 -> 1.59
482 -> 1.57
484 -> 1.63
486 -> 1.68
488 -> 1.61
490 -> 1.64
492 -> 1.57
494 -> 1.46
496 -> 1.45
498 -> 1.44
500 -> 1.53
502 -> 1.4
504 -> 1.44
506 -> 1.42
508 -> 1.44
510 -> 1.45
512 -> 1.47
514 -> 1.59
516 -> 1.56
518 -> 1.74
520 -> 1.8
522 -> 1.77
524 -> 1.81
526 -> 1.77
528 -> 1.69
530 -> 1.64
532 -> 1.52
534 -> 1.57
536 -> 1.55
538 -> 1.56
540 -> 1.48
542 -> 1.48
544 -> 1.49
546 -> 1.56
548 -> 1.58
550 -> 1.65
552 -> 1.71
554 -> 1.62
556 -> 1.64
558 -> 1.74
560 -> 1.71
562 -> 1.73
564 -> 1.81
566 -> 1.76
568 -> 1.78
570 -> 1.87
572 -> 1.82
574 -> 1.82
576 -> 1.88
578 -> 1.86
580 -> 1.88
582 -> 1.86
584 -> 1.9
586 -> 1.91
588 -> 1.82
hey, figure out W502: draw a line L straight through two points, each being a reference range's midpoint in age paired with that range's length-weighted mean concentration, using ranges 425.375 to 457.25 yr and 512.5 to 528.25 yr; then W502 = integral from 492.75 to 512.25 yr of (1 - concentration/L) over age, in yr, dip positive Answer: 2.5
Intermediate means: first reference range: 1.51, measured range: 1.45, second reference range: 1.71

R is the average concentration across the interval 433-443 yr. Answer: 1.54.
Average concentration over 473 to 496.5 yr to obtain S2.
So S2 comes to 1.57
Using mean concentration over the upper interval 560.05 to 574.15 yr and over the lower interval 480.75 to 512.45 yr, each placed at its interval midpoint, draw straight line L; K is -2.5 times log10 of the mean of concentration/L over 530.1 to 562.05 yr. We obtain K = 0.074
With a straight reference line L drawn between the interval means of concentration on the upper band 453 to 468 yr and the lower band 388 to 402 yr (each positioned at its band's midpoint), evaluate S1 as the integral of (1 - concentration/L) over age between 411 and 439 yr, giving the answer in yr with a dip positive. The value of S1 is 7.0 yr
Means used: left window 1.65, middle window 1.21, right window 1.58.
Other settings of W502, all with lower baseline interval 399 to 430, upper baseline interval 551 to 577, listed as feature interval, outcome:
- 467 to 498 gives -1.7 yr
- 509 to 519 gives 0.1 yr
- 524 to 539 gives 0.1 yr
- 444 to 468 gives -3.9 yr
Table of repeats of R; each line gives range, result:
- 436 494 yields 1.57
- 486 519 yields 1.52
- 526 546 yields 1.56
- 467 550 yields 1.56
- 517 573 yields 1.67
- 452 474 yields 1.55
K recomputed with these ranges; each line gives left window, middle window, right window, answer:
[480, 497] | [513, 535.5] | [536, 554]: -0.07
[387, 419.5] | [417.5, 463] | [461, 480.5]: 0.03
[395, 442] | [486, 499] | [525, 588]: -0.01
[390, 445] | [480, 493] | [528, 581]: -0.06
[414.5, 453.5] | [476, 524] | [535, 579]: -0.01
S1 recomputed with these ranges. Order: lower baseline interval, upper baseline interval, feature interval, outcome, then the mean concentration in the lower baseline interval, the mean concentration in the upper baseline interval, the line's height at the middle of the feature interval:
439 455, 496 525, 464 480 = 0.6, 1.59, 1.56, 1.58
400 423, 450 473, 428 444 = -1.4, 1.19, 1.55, 1.37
